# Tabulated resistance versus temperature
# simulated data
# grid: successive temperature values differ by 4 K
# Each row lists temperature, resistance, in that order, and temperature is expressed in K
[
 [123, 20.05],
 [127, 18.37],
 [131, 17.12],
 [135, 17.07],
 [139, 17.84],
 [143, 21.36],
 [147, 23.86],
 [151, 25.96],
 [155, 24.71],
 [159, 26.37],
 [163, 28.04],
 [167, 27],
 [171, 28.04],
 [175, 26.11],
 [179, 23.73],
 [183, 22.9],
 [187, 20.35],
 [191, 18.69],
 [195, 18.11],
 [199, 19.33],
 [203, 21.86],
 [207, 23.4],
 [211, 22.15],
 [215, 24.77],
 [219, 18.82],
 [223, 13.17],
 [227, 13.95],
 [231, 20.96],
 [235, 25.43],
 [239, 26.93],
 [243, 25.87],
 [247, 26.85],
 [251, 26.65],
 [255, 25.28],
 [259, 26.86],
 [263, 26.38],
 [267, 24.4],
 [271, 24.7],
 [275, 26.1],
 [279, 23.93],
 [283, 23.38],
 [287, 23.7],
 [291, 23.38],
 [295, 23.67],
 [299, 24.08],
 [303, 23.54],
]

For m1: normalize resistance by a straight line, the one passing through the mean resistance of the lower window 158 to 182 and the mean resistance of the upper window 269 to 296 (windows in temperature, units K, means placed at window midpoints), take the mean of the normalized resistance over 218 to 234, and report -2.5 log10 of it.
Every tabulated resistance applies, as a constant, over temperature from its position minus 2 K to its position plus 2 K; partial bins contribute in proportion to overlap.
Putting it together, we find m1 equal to 0.42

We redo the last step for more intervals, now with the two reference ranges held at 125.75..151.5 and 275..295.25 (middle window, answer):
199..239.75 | 0.062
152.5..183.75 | -0.246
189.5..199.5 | 0.153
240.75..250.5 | -0.160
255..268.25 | -0.117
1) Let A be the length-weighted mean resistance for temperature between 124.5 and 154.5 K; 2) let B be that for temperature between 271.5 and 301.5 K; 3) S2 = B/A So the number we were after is 1.18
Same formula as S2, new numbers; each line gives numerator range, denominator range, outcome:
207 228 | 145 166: 0.74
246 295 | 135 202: 1.09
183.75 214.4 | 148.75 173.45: 0.78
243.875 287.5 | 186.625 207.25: 1.27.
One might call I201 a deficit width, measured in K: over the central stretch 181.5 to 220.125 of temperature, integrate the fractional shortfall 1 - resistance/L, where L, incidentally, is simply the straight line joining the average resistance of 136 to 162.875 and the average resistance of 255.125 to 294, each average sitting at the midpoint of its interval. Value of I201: 4.7 K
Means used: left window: 23.4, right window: 24.8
